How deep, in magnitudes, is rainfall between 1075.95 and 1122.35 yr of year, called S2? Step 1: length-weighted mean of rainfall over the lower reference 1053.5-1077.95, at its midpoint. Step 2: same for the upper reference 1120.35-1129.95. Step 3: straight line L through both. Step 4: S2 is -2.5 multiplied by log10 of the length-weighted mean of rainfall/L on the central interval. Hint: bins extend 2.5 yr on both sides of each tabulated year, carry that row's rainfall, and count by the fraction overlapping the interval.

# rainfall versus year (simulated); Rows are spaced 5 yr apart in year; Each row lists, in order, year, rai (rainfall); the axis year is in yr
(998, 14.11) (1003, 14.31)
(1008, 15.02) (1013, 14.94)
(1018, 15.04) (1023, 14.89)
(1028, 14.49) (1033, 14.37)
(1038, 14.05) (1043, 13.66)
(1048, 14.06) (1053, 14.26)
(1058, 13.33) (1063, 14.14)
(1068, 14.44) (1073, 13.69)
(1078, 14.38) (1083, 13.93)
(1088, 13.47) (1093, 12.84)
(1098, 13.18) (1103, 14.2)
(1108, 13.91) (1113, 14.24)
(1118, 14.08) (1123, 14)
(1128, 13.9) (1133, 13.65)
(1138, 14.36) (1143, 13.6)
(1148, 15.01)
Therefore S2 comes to 0.01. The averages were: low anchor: 14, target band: 13.8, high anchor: 14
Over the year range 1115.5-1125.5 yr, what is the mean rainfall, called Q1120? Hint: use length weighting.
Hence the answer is 14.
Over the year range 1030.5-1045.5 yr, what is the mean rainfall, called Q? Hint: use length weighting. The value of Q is 14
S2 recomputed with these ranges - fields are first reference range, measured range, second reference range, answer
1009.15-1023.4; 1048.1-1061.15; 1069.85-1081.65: 0.04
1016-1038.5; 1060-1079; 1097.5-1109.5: 0.00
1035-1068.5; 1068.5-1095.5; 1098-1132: 0.02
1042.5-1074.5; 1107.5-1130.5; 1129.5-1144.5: -0.01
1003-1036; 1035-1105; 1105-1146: 0.04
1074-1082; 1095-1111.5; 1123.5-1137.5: 0.02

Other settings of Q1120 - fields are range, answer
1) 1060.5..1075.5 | 14.1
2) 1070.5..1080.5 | 14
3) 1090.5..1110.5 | 13.5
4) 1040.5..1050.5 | 13.9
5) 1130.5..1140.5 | 14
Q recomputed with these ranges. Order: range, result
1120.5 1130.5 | 13.9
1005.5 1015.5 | 15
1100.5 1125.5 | 14.1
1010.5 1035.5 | 14.7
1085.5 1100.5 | 13.2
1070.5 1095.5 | 13.7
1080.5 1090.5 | 13.7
